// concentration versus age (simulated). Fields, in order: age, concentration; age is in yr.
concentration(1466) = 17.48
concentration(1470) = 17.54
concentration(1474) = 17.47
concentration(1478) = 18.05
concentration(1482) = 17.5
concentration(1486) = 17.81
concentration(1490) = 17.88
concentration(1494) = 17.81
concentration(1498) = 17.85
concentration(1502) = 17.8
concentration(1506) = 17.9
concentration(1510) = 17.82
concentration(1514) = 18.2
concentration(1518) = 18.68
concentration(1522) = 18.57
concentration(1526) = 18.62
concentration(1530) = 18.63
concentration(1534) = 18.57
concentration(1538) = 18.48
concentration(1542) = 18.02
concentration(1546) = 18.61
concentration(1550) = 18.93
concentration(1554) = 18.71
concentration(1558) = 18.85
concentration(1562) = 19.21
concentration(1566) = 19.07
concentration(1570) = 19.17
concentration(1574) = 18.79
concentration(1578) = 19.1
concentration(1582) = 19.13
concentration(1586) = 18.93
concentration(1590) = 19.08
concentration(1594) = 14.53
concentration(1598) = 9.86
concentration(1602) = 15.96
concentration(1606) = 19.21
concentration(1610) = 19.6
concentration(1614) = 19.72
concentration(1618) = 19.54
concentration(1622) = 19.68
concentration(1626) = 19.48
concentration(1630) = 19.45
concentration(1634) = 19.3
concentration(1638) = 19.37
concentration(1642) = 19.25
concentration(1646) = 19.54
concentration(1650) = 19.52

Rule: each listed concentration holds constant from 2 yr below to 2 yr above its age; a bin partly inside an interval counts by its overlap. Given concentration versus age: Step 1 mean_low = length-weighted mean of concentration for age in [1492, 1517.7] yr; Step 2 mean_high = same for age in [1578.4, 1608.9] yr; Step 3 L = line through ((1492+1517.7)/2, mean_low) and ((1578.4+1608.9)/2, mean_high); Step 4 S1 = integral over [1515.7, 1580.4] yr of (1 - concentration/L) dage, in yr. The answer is -4.92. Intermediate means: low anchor 17.9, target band 18.8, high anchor 16.9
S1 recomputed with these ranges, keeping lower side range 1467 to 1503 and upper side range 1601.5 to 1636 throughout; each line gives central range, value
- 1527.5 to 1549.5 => -0.2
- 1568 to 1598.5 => 1.8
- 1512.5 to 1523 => -0.2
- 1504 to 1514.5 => 0.0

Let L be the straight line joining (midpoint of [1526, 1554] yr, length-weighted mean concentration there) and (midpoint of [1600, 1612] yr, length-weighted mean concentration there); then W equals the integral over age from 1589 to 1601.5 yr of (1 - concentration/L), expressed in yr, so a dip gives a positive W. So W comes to 2.7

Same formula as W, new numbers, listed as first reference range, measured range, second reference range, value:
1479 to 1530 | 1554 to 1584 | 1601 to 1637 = -0.5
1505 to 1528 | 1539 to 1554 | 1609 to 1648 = 0.1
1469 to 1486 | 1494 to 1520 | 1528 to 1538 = 0.2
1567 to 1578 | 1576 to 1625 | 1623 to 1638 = 3.4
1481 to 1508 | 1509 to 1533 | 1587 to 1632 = -0.9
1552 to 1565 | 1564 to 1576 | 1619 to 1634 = 0.0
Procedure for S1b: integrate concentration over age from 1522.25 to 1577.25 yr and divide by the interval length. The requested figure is 18.7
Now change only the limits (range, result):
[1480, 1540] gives 18.1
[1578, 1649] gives 18.4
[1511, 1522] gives 18.4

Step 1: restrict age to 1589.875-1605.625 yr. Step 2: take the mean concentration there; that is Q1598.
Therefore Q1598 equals 14.8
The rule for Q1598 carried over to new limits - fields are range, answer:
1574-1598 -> 17.5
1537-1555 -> 18.5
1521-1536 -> 18.6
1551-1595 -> 18.7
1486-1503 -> 17.8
